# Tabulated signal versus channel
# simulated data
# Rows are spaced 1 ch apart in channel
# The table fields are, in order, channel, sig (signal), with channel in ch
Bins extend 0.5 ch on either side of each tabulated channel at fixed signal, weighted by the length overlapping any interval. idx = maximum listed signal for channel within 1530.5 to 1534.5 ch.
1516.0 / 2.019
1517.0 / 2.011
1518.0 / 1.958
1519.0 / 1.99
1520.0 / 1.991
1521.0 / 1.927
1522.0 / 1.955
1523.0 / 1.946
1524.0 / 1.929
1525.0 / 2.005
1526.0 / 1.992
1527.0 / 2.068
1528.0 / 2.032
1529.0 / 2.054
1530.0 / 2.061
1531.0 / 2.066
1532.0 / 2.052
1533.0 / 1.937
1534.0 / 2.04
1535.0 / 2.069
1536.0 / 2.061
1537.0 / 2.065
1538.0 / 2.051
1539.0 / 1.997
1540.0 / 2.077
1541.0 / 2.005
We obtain 2.066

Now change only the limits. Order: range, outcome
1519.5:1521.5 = 1.991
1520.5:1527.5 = 2.068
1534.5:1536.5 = 2.069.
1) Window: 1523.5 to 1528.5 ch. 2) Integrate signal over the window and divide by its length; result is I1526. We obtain 2.01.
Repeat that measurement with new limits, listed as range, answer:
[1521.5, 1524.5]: 1.94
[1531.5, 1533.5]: 1.99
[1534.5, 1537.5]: 2.06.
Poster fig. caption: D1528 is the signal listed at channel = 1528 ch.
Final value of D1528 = 2.032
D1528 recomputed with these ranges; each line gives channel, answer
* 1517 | 2.011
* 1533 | 1.937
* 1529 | 2.054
